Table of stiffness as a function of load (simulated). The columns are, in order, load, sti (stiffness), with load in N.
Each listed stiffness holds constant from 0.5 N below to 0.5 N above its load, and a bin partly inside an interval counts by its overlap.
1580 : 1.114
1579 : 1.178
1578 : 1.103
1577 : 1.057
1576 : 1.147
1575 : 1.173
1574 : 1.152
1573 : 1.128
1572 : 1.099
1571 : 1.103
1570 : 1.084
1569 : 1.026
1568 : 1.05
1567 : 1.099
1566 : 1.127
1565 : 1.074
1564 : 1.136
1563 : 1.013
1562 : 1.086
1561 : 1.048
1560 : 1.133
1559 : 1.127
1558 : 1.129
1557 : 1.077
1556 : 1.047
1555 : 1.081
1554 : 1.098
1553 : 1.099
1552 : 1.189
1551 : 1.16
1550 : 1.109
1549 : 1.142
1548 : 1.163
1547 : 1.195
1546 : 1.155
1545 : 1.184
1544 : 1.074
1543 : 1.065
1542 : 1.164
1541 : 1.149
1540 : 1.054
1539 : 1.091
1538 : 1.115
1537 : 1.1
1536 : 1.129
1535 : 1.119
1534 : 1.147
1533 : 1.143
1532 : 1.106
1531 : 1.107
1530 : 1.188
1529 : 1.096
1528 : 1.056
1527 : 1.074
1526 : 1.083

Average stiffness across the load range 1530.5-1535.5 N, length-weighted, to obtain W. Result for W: 1.12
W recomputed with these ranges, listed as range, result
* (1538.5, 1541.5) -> 1.1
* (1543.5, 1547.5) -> 1.15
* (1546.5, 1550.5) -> 1.15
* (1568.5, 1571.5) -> 1.07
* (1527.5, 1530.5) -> 1.11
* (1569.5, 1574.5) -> 1.11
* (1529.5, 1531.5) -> 1.15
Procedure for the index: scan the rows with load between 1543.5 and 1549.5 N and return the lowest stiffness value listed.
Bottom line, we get 1.074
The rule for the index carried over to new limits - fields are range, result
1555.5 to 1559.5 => 1.047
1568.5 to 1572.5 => 1.026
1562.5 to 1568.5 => 1.013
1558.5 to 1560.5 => 1.127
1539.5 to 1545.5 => 1.054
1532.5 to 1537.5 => 1.1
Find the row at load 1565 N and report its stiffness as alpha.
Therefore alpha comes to 1.074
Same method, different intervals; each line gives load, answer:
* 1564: 1.136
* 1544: 1.074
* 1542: 1.164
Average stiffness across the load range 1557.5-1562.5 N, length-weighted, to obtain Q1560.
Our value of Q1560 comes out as 1.1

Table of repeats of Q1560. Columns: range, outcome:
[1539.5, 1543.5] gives 1.11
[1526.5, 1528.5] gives 1.06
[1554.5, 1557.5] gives 1.07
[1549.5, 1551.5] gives 1.13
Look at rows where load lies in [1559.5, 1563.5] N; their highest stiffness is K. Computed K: 1.133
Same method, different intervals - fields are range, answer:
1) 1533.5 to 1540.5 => 1.147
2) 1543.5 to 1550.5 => 1.195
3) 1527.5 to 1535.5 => 1.188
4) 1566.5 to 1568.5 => 1.099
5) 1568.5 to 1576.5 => 1.173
